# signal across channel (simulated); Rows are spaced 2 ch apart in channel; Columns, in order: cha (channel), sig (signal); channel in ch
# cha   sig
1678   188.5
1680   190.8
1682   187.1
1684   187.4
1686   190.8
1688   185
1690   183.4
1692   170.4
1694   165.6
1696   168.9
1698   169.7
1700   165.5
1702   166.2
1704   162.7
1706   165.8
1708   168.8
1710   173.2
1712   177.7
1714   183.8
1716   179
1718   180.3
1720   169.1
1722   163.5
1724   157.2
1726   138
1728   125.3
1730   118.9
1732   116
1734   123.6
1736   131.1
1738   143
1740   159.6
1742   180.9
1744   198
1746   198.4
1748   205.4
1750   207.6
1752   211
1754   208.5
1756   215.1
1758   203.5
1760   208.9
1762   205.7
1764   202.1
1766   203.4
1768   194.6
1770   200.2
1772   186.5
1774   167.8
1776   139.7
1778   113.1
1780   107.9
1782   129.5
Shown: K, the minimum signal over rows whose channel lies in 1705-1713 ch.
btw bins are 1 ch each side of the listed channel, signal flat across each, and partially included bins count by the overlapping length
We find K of 165.8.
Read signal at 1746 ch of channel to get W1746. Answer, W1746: 198.4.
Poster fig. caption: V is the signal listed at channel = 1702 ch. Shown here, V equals 166.2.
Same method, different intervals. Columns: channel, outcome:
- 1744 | 198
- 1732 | 116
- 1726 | 138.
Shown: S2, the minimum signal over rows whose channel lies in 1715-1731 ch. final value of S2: 118.9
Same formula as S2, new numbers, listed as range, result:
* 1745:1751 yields 198.4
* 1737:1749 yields 143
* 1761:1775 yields 167.8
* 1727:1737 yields 116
